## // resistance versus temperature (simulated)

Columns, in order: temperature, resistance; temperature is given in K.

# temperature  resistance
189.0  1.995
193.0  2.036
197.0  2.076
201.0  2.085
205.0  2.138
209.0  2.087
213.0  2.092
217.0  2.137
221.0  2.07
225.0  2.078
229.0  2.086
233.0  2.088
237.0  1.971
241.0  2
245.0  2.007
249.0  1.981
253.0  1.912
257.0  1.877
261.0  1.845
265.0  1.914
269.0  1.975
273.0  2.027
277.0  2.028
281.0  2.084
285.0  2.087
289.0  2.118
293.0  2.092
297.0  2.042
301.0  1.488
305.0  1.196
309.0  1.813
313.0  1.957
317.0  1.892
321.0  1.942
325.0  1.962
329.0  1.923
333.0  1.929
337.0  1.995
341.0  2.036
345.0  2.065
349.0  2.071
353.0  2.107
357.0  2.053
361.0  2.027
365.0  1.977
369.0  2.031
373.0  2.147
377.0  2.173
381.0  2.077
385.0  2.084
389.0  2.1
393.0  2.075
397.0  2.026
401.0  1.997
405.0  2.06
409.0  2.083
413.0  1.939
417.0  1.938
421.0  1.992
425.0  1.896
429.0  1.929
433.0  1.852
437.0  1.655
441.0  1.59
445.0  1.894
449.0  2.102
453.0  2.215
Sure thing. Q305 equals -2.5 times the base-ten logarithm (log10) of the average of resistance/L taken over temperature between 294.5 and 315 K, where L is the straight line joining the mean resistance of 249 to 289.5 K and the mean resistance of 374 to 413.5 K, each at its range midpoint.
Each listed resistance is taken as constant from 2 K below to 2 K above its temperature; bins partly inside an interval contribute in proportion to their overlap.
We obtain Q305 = 0.17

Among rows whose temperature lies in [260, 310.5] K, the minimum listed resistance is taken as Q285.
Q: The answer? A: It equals 1.196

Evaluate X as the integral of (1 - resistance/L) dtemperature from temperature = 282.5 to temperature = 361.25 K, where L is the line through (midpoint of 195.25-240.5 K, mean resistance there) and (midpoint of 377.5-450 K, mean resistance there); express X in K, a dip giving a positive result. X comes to 3.07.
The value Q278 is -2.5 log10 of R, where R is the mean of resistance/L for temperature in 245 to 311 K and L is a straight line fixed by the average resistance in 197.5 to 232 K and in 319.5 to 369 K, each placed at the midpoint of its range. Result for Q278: 0.08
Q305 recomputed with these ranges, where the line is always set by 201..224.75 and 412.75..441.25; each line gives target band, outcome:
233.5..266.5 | 0.06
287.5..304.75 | 0.09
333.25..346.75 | -0.03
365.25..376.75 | -0.09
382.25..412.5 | -0.09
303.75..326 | 0.10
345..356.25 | -0.07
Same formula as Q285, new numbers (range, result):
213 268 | 1.845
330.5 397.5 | 1.929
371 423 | 1.938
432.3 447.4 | 1.59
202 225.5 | 2.07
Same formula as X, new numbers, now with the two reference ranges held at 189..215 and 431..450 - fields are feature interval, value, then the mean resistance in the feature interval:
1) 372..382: -1.4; 2.14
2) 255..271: 0.8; 1.9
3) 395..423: -2.5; 2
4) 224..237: -0.1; 2.07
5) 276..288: -0.5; 2.07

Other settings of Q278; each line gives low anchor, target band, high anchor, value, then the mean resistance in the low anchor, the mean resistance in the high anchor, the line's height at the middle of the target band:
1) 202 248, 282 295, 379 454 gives -0.03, 2.07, 1.97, 2.04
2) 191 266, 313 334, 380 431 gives 0.05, 2.03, 2.01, 2.02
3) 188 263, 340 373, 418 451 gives -0.07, 2.03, 1.87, 1.93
